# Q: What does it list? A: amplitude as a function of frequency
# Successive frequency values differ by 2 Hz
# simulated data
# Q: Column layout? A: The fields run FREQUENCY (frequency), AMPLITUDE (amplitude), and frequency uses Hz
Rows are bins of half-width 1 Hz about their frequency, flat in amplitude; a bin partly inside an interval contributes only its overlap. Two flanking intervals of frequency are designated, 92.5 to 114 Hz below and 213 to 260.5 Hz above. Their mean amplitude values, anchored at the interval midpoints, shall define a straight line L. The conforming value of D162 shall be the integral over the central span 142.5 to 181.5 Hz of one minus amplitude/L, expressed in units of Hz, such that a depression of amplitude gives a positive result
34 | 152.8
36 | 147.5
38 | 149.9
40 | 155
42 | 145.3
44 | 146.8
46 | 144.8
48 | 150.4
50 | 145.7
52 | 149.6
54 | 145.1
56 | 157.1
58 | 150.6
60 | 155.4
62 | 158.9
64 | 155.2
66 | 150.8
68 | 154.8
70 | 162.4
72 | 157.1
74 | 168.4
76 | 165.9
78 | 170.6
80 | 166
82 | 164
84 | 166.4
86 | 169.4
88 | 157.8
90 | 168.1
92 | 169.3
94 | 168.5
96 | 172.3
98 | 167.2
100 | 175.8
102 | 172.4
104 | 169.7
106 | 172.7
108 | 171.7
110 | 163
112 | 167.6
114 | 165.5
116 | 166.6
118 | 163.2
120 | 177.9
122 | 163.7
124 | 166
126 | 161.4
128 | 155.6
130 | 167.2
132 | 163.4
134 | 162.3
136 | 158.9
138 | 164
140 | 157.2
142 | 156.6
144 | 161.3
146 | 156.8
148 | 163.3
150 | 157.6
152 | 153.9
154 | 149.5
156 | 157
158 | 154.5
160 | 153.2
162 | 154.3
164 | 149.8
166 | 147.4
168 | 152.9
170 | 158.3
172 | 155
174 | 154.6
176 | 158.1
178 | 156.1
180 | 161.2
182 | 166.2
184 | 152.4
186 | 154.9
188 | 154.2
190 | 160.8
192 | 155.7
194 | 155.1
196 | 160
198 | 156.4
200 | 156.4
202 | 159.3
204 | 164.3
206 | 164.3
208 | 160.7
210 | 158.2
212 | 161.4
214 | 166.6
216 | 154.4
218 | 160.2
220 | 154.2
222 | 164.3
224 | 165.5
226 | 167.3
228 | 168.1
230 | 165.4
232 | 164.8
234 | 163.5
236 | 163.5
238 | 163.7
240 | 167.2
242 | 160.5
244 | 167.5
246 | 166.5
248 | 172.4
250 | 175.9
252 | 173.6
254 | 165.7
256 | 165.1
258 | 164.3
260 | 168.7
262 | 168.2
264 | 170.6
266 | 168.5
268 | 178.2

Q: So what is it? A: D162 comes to 2.8 Hz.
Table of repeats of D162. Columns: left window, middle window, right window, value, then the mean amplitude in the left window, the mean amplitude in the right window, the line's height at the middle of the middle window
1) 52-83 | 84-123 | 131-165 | -2.60 Hz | 159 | 157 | 158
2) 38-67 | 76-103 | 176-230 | -2.68 Hz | 151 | 160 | 153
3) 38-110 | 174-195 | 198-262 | 0.75 Hz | 160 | 164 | 163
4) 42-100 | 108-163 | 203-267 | 0.20 Hz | 159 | 165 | 162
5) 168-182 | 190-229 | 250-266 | 0.35 Hz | 158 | 169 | 162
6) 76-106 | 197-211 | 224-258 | 0.61 Hz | 168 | 167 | 167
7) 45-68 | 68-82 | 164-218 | -1.10 Hz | 151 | 158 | 152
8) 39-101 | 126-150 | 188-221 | -0.21 Hz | 159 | 159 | 159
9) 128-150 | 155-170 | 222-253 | 0.84 Hz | 161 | 167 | 162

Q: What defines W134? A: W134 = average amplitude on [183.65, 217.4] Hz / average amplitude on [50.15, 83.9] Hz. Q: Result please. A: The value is 1.0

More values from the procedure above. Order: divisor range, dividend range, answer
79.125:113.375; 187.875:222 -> 0.95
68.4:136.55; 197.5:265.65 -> 0.99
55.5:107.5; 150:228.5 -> 0.96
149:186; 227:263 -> 1.08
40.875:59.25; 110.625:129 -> 1.11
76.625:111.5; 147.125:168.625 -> 0.91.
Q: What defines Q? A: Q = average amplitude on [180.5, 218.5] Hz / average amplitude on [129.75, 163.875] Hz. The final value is 1.01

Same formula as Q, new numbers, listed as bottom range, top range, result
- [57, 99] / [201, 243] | 1.00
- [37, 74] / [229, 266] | 1.10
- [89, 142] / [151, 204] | 0.94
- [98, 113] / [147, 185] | 0.91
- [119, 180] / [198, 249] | 1.03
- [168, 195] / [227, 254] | 1.06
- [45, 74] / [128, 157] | 1.04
